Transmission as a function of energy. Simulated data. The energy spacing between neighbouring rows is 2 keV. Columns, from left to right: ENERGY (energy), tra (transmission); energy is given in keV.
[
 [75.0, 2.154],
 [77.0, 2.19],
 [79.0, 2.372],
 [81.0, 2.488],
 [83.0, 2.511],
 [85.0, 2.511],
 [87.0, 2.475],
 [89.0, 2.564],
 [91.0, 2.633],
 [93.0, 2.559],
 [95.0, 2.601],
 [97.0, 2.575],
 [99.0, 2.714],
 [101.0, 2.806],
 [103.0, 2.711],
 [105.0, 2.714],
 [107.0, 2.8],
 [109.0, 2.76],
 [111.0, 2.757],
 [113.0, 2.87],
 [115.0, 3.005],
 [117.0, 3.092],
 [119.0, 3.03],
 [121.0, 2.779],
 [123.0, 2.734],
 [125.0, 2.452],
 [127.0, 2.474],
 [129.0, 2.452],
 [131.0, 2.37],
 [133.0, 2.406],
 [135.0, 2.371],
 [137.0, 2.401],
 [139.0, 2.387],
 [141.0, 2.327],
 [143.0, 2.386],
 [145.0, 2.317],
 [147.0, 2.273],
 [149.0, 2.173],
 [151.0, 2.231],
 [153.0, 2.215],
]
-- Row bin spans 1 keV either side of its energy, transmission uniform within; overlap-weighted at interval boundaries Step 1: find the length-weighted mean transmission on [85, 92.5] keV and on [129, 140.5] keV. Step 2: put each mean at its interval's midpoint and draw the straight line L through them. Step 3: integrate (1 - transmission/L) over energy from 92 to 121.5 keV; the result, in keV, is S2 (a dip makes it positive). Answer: -3.5 keV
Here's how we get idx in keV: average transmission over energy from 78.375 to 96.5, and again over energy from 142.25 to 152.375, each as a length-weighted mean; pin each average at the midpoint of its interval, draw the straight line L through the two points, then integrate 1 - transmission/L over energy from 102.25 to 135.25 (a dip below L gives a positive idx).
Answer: -4.2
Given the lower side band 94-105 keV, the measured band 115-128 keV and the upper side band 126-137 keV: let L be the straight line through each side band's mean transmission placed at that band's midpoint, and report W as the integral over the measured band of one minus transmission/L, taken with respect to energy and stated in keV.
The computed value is -1.4 keV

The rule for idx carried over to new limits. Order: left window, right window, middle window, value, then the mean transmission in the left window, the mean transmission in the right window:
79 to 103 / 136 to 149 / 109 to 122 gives -2.4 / 2.58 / 2.34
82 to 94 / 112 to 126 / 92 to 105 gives -0.1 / 2.54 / 2.85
